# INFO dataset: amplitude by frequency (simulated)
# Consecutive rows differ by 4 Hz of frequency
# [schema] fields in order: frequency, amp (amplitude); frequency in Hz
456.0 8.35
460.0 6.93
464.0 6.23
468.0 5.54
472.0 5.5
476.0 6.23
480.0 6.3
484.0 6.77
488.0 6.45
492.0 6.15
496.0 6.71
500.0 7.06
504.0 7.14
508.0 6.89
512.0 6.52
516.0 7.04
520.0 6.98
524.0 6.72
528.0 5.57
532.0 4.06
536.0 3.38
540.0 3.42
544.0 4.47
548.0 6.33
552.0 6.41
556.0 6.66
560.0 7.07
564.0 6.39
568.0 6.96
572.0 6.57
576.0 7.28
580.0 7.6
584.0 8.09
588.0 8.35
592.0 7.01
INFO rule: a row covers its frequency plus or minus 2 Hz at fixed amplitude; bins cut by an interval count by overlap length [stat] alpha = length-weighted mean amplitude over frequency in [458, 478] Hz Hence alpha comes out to 6.09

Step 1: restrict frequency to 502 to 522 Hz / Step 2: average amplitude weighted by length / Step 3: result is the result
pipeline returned 6.91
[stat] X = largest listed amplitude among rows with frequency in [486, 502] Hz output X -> 7.06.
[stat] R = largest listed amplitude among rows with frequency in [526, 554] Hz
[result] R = 6.41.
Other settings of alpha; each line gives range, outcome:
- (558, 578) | 6.85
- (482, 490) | 6.61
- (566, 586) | 7.3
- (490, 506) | 6.77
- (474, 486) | 6.43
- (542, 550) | 5.4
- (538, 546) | 3.94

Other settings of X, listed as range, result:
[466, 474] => 5.54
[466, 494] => 6.77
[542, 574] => 7.07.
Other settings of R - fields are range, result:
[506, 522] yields 7.04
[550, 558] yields 6.66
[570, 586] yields 8.09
